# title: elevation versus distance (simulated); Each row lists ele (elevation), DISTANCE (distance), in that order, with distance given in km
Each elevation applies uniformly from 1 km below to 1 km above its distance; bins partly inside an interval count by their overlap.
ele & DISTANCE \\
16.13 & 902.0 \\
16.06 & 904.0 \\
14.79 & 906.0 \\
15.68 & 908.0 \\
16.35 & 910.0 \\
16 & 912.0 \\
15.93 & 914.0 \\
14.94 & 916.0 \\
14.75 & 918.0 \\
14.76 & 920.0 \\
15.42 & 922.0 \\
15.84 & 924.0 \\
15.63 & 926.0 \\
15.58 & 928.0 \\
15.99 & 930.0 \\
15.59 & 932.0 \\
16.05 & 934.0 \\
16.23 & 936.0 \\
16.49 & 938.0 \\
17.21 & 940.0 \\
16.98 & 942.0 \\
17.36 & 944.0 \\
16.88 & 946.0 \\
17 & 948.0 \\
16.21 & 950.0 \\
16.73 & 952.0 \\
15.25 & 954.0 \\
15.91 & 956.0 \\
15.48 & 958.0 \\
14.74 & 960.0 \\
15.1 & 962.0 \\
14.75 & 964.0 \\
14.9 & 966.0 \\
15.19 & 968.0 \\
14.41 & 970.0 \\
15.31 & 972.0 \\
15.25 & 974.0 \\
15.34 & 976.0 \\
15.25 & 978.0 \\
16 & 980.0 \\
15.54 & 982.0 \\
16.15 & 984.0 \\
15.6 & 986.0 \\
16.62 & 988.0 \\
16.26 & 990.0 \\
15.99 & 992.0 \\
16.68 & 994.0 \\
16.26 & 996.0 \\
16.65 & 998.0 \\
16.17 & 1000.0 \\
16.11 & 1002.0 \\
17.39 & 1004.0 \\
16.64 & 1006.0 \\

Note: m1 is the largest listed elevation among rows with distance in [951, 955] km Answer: 16.73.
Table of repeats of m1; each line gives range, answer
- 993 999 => 16.68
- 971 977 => 15.34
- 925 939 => 16.49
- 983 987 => 16.15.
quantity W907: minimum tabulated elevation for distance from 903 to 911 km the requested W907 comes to 14.79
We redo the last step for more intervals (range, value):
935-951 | 16.21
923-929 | 15.58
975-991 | 15.25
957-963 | 14.74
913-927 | 14.75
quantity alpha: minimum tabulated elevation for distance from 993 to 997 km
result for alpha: 16.26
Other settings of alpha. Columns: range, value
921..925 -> 15.42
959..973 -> 14.41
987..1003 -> 15.99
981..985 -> 15.54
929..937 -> 15.59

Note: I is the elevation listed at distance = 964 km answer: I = 14.75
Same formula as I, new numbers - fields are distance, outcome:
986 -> 15.6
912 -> 16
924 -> 15.84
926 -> 15.63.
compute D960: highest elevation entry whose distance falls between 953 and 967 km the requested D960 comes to 15.91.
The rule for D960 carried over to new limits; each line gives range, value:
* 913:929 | 15.93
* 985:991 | 16.62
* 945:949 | 17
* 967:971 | 15.19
